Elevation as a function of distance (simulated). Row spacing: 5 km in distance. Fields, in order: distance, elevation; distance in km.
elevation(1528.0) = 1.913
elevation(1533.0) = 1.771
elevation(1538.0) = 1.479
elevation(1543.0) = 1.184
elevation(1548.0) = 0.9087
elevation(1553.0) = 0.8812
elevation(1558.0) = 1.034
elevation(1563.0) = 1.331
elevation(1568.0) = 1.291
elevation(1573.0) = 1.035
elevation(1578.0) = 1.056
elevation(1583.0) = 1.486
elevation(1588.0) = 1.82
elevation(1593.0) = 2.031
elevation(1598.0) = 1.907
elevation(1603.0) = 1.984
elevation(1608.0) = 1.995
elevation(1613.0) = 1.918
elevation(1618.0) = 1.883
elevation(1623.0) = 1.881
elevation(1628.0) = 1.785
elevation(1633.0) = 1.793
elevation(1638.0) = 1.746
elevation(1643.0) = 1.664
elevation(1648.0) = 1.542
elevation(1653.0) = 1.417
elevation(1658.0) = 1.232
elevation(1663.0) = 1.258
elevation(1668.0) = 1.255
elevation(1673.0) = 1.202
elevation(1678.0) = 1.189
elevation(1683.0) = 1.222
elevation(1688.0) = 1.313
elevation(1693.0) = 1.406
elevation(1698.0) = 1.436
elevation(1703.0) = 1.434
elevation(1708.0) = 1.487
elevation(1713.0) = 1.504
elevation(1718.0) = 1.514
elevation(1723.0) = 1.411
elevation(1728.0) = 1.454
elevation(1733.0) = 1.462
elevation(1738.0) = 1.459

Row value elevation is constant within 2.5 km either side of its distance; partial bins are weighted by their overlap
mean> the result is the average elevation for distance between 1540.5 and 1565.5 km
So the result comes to 1.07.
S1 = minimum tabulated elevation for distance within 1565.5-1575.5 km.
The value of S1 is 1.035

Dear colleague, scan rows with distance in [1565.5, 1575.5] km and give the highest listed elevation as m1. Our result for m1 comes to 1.291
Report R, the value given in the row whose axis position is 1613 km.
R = 1.918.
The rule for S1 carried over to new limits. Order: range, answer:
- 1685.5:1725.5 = 1.313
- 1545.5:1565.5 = 0.8812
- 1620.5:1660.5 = 1.232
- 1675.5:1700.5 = 1.189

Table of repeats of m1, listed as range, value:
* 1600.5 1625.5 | 1.995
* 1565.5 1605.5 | 2.031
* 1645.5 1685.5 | 1.542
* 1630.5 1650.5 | 1.793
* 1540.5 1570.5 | 1.331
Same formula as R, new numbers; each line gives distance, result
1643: 1.664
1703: 1.434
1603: 1.984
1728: 1.454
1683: 1.222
